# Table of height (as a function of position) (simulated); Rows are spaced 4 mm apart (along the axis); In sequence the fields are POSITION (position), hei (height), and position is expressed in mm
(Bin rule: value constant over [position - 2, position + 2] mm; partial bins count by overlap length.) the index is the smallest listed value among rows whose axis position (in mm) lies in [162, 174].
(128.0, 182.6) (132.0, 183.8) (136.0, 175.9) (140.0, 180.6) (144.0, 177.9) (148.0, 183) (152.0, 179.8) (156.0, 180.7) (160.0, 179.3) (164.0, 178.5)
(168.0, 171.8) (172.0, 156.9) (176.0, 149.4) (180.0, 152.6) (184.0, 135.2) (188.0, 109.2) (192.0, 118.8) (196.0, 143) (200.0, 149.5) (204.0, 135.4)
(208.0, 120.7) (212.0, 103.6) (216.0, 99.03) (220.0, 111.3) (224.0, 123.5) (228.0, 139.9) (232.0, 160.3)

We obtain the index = 156.9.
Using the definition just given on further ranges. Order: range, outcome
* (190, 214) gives 103.6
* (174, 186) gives 135.2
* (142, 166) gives 177.9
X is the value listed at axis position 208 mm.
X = 120.7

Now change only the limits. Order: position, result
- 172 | 156.9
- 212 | 103.6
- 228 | 139.9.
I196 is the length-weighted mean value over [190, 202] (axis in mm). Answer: 137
